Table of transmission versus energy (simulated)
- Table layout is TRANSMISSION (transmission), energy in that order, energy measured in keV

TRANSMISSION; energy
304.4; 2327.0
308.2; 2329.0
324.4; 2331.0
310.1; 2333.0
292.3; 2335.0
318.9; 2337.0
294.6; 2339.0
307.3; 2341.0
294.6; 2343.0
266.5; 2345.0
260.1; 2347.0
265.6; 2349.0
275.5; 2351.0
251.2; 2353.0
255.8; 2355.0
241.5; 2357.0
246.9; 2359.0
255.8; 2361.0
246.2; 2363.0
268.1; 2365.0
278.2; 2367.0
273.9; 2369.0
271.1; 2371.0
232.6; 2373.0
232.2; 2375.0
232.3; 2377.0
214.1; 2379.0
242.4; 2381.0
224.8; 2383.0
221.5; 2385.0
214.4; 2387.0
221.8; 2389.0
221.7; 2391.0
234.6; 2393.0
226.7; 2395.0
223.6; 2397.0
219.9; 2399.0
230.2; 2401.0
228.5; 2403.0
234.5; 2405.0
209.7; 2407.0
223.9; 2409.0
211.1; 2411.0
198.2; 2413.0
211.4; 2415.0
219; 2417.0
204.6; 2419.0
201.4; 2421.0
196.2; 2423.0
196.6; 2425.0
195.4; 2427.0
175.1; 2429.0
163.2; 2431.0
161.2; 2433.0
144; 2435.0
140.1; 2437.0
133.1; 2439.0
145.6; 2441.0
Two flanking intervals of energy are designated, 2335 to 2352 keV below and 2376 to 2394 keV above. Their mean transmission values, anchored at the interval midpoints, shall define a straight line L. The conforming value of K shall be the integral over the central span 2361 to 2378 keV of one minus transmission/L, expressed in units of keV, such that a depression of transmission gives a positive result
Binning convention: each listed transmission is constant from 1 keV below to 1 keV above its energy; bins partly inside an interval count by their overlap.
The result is -0.4 keV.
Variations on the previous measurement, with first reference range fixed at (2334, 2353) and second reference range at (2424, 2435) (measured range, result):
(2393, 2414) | -1.32 keV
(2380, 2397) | 0.09 keV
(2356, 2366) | 0.39 keV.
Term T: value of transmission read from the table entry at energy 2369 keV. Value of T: 273.9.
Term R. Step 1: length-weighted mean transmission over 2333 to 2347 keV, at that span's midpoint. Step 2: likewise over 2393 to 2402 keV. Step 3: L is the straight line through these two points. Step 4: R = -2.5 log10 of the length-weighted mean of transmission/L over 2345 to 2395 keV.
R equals 0.06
